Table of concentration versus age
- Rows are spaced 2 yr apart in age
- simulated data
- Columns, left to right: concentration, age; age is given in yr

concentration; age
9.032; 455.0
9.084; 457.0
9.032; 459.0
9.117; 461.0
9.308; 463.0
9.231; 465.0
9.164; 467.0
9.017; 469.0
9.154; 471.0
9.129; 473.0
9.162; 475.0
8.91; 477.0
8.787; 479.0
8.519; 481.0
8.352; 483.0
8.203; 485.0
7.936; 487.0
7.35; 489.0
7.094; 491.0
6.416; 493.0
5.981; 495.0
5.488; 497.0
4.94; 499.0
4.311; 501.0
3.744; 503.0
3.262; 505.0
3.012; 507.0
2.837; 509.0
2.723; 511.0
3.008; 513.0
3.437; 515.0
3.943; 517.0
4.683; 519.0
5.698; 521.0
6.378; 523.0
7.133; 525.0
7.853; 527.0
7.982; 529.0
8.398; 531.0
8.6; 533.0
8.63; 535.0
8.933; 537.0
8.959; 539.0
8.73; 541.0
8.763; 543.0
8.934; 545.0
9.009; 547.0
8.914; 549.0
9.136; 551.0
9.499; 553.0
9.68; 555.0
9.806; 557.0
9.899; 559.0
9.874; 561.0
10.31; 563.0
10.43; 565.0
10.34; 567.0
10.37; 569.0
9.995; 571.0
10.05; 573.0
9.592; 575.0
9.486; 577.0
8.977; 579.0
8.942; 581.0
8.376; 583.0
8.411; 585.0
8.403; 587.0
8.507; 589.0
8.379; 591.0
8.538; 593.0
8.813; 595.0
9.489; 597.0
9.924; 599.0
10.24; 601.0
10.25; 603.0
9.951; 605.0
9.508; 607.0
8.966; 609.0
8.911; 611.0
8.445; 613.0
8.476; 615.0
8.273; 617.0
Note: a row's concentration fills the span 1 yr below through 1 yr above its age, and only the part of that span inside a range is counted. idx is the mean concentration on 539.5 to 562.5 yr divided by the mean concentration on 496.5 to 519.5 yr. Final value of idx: 2.50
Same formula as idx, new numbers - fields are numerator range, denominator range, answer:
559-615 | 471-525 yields 1.57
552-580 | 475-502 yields 1.38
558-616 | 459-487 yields 1.05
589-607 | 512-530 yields 1.69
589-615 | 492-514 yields 2.22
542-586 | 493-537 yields 1.74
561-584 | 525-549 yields 1.13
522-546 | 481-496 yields 1.12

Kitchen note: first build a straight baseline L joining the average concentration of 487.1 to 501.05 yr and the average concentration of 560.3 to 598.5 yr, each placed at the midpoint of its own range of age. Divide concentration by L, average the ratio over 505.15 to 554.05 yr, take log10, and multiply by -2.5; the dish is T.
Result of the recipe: 0.123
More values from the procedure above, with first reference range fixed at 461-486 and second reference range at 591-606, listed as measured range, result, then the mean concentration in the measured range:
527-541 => 0.08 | 8.54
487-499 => 0.36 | 6.46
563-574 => -0.10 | 10.2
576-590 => 0.09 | 8.73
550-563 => -0.04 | 9.7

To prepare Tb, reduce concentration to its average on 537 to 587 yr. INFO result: 9.41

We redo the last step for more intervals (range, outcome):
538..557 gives 9.11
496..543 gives 5.83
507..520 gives 3.41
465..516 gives 6.45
